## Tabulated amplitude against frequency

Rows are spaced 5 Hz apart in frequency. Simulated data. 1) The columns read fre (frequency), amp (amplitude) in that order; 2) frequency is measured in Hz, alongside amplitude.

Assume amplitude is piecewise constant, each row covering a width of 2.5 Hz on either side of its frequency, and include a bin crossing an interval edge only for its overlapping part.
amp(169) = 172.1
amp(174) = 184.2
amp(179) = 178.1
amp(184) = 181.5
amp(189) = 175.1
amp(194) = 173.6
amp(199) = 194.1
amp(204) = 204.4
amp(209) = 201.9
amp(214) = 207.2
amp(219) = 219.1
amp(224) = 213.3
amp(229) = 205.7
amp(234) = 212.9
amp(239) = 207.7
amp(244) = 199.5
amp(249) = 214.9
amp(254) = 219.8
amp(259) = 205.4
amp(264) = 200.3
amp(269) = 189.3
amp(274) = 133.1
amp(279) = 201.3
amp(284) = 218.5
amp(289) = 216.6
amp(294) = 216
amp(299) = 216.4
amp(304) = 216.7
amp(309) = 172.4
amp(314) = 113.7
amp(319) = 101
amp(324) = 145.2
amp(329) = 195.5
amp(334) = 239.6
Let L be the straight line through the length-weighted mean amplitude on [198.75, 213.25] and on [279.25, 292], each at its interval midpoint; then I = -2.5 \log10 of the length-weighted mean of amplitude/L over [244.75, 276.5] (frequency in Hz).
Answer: 0.088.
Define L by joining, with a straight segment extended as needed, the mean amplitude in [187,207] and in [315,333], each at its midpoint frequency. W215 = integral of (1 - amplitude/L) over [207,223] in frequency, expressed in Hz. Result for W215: -2.42 Hz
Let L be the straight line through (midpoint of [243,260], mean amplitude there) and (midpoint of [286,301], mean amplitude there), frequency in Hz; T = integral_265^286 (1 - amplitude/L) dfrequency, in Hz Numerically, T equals 2.8 Hz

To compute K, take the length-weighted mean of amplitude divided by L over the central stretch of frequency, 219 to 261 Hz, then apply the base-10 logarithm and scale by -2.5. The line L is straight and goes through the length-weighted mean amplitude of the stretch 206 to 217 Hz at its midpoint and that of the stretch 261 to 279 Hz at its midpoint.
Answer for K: -0.10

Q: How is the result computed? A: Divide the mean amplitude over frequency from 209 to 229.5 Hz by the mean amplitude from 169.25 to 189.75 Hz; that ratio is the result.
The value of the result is 1.2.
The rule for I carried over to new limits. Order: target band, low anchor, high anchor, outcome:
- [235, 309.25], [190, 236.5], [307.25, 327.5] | -0.238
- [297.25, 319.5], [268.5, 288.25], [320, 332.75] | 0.055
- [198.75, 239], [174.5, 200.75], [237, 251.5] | -0.069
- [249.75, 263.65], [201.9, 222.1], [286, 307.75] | 0.002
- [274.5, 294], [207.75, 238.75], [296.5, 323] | -0.160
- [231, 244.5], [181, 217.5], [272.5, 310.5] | -0.065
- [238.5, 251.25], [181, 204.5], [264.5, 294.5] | -0.091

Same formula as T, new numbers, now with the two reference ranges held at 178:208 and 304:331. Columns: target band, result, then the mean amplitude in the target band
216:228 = -2.5 Hz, 215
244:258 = -3.6 Hz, 213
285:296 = -4.0 Hz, 217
